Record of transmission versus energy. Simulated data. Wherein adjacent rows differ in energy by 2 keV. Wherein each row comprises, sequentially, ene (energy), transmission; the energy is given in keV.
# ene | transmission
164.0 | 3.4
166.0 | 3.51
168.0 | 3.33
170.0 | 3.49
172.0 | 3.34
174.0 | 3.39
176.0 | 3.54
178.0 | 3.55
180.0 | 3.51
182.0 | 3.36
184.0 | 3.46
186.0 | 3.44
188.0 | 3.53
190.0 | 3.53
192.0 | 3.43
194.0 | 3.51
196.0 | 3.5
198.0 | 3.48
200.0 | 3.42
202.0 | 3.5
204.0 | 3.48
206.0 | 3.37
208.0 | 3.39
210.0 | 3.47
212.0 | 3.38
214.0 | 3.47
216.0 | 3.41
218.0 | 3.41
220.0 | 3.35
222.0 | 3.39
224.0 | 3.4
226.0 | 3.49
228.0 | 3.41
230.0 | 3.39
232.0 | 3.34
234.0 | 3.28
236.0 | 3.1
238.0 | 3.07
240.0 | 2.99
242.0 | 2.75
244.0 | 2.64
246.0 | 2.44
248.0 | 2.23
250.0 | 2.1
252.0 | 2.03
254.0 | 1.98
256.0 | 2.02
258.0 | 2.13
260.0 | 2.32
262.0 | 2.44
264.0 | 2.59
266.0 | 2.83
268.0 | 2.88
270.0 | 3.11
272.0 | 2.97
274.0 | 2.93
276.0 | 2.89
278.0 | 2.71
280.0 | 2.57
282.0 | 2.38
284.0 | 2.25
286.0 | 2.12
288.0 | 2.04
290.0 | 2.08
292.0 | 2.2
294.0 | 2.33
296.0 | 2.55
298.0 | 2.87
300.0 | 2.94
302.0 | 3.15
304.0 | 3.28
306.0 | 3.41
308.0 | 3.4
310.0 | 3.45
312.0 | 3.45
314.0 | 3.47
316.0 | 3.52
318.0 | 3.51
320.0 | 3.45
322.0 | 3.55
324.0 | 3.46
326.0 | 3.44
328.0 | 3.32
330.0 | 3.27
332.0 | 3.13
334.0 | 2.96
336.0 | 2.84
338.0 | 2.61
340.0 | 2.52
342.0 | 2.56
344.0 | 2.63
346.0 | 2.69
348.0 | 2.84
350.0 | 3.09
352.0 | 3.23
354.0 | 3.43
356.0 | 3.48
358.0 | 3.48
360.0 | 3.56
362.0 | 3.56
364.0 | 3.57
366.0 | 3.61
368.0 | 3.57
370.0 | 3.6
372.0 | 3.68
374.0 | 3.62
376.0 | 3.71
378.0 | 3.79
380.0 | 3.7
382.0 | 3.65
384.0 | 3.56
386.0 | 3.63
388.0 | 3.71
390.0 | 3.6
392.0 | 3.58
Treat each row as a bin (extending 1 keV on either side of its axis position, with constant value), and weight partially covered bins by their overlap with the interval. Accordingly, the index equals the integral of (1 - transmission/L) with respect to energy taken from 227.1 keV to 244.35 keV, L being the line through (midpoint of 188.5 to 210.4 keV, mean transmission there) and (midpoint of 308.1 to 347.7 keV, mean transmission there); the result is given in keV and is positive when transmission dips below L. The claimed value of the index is 1.3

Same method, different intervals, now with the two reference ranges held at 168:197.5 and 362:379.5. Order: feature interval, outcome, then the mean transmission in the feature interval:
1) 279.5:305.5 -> 7.5 keV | 2.54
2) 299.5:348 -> 5.8 keV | 3.16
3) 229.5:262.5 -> 8.7 keV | 2.59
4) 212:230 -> 0.5 keV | 3.41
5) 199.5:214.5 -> 0.2 keV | 3.43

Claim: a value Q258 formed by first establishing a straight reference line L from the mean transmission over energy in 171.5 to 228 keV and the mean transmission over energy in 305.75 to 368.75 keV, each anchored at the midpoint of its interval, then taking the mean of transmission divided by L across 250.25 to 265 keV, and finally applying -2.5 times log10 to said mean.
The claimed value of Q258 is 0.46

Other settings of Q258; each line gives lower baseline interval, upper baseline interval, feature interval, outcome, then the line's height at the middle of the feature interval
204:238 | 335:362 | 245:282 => 0.282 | 3.25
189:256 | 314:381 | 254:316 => 0.182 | 3.22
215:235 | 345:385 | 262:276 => 0.195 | 3.41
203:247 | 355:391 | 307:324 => -0.001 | 3.47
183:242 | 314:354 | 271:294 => 0.293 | 3.22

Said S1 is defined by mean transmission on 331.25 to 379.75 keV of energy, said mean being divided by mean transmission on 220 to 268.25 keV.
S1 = 1.17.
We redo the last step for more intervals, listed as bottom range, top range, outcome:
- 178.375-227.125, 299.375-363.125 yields 0.93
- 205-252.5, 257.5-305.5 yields 0.84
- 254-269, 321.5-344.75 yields 1.24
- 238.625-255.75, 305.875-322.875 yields 1.45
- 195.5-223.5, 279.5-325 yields 0.86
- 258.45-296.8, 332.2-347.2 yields 1.07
